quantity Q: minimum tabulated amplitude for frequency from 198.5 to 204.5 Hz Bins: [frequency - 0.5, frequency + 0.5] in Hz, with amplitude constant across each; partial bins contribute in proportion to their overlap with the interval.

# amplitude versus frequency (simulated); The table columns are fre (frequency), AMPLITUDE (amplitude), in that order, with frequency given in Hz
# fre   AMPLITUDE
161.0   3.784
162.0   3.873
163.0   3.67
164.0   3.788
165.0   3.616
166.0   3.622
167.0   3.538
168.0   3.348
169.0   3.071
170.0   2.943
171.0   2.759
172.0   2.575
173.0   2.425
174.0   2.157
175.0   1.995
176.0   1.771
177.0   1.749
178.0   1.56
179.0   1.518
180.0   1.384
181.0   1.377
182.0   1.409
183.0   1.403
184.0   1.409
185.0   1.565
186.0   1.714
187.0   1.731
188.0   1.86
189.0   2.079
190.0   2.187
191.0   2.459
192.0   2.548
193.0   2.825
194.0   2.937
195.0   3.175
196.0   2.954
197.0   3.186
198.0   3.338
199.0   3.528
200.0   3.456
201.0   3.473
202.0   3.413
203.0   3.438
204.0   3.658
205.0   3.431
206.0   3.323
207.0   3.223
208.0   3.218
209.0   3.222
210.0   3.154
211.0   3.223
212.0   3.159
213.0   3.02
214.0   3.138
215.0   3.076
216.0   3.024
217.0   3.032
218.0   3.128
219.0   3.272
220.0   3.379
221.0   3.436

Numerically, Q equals 3.413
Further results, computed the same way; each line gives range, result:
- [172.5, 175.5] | 1.995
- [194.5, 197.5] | 2.954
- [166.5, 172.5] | 2.575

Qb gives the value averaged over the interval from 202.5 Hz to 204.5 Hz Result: 3.55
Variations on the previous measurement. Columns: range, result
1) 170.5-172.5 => 2.67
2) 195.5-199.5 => 3.25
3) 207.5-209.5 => 3.22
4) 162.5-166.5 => 3.67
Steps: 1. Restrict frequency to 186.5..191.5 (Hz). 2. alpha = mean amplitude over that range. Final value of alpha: 2.06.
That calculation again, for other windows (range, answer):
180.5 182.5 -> 1.39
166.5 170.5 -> 3.22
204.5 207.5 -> 3.33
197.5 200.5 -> 3.44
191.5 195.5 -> 2.87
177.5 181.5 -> 1.46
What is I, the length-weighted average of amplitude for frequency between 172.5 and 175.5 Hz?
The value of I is 2.19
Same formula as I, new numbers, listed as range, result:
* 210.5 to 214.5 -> 3.13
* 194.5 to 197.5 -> 3.1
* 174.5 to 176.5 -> 1.88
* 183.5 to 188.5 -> 1.66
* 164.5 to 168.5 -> 3.53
